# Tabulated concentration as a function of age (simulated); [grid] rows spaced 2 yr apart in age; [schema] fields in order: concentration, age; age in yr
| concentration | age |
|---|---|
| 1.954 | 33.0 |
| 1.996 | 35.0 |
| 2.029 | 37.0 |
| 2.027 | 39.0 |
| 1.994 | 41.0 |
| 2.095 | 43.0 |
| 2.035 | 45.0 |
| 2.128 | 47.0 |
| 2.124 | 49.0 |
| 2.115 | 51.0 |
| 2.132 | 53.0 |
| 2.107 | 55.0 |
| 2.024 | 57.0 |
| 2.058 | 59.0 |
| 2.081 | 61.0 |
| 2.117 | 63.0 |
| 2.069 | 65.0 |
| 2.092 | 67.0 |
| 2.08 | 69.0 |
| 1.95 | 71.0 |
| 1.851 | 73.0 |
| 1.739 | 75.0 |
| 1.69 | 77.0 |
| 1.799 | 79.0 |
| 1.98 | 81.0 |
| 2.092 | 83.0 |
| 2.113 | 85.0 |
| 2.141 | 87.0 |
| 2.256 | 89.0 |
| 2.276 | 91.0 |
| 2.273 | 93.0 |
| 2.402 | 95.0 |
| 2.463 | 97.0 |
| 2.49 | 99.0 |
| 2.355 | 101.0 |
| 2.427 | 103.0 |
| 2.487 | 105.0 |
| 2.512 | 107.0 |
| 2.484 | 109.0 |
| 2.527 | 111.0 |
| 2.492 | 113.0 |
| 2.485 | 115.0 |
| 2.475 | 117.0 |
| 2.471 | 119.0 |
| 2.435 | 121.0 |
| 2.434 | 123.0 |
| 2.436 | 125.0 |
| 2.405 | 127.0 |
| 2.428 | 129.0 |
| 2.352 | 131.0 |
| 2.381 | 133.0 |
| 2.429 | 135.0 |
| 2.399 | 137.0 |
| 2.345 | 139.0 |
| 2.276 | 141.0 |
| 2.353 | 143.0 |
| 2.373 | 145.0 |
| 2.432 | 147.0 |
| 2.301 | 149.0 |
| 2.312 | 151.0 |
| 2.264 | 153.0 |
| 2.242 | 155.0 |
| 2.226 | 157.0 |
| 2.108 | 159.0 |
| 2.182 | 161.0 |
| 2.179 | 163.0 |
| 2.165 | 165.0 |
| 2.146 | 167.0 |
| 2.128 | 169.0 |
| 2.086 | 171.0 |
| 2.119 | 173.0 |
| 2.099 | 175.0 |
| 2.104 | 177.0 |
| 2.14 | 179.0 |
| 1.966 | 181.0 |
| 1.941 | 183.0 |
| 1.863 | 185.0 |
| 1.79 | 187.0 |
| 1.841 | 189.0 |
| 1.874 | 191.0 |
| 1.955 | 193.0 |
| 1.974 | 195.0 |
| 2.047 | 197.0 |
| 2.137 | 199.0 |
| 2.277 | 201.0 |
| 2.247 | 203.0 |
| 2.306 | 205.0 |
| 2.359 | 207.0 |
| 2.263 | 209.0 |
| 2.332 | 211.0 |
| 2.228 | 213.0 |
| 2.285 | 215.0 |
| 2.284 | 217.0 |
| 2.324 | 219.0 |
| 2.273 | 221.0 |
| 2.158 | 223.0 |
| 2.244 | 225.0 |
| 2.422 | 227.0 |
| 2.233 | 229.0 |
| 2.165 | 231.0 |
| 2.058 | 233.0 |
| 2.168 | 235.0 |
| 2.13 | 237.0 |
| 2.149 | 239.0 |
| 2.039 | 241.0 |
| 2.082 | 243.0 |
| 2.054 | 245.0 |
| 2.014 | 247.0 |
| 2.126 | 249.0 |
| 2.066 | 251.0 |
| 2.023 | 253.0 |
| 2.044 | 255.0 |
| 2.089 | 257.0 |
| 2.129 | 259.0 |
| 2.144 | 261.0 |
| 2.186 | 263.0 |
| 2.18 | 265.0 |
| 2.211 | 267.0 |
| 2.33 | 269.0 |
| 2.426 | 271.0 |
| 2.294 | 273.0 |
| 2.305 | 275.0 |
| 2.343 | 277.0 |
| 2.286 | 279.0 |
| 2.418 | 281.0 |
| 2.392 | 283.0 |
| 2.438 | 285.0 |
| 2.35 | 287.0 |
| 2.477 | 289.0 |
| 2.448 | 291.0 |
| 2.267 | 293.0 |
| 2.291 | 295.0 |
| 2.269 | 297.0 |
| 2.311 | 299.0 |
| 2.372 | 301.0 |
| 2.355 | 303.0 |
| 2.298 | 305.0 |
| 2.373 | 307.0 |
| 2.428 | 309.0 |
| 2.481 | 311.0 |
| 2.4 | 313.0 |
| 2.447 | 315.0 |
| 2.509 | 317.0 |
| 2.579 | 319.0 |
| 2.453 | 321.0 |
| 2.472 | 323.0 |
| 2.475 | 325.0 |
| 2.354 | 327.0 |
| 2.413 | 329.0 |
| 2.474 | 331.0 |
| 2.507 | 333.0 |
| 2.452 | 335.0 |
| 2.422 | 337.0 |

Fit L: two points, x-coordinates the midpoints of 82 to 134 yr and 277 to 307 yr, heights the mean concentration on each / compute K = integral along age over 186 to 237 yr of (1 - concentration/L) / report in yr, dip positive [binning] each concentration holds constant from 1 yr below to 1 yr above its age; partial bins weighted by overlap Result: 4.3 yr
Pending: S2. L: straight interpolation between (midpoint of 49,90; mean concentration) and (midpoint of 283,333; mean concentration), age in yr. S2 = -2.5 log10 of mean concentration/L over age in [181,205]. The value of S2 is 0.11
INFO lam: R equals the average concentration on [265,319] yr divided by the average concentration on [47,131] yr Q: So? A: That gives 1.1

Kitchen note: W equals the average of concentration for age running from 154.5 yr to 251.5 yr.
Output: 2.13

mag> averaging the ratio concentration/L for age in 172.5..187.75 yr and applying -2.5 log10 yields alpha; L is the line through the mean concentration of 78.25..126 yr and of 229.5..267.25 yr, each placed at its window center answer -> 0.11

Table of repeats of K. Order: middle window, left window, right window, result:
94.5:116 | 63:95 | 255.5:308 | -4.1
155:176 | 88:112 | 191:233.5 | 1.3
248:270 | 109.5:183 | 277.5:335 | 2.2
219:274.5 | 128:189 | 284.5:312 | 3.3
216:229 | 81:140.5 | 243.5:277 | -0.3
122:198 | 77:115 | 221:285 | 2.4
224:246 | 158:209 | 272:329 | 0.6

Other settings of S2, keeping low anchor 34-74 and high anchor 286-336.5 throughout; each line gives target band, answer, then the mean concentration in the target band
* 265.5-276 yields 0.02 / 2.31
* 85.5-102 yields -0.11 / 2.33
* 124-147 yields -0.10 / 2.38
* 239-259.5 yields 0.13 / 2.07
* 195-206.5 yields 0.03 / 2.19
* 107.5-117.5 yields -0.17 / 2.49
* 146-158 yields -0.05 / 2.3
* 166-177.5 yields 0.05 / 2.11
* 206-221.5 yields -0.01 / 2.29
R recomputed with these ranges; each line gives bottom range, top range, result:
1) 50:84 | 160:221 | 1.06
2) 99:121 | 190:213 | 0.88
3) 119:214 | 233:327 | 1.03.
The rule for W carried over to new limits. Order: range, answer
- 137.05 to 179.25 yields 2.22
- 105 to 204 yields 2.24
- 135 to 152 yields 2.35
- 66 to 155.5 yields 2.29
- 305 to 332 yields 2.44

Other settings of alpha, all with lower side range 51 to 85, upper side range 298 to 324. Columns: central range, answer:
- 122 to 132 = -0.15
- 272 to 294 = 0.00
